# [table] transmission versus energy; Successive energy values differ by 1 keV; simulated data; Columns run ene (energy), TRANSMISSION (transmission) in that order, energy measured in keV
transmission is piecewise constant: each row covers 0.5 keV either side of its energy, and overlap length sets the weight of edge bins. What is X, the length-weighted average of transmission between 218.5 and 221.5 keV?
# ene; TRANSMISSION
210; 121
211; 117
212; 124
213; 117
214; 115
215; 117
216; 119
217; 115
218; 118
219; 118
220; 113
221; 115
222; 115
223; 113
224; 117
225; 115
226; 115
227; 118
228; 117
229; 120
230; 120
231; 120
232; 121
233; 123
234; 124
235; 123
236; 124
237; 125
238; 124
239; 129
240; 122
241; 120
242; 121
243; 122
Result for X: 115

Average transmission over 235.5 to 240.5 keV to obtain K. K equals 125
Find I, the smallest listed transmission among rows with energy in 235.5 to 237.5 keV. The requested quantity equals 124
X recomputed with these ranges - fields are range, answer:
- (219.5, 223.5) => 114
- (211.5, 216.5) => 118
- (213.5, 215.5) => 116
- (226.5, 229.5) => 118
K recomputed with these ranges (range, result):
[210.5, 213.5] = 119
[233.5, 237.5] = 124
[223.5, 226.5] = 116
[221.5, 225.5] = 115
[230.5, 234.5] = 122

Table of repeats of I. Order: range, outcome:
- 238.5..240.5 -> 122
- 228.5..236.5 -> 120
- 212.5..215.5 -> 115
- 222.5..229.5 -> 113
